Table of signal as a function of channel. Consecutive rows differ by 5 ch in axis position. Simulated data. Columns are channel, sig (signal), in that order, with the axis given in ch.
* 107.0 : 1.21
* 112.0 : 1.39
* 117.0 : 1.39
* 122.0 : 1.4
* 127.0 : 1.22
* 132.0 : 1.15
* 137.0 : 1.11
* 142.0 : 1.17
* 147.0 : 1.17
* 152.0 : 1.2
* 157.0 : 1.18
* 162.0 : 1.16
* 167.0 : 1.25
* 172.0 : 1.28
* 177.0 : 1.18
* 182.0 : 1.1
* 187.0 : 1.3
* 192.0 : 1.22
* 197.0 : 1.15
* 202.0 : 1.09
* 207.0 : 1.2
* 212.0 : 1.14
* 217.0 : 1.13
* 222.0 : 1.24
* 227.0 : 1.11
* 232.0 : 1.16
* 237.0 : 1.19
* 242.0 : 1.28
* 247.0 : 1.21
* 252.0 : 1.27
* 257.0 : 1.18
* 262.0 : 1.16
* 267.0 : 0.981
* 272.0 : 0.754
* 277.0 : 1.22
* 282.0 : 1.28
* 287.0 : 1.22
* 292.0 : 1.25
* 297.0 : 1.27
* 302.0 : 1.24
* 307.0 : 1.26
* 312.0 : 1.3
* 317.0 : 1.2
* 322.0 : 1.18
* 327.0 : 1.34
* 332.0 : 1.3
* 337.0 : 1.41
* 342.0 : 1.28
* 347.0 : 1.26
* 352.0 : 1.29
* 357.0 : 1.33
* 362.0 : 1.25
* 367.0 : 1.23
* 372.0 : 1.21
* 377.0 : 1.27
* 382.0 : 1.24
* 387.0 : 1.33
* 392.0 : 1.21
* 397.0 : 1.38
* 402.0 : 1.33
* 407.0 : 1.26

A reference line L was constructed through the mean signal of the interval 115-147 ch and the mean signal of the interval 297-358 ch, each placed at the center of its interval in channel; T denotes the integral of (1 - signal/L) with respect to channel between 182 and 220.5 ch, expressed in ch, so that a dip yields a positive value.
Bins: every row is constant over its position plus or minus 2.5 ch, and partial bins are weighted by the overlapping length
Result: 2.4 ch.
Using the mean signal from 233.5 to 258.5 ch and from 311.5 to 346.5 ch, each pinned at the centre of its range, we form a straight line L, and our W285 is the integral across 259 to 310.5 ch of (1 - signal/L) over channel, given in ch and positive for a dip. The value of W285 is 3.6 ch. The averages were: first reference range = 1.23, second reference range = 1.28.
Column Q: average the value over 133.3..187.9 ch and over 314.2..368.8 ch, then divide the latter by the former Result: 1.08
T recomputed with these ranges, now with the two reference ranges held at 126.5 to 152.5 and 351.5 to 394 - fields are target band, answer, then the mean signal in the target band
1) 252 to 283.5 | 2.94 ch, 1.1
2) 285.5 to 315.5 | -0.60 ch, 1.26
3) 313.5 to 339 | -0.86 ch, 1.28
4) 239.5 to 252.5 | -0.45 ch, 1.25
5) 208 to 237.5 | 0.91 ch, 1.16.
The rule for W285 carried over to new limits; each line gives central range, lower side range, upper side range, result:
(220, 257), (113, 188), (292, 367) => 1.2 ch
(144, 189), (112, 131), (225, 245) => 2.5 ch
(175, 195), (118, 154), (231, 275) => -0.4 ch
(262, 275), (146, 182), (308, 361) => 3.3 ch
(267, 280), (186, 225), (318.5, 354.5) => 2.5 ch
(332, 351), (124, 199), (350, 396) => -0.9 ch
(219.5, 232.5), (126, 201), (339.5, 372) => 0.4 ch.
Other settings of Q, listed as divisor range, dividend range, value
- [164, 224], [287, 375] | 1.07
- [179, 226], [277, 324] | 1.06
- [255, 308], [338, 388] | 1.09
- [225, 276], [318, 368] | 1.14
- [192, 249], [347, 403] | 1.09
